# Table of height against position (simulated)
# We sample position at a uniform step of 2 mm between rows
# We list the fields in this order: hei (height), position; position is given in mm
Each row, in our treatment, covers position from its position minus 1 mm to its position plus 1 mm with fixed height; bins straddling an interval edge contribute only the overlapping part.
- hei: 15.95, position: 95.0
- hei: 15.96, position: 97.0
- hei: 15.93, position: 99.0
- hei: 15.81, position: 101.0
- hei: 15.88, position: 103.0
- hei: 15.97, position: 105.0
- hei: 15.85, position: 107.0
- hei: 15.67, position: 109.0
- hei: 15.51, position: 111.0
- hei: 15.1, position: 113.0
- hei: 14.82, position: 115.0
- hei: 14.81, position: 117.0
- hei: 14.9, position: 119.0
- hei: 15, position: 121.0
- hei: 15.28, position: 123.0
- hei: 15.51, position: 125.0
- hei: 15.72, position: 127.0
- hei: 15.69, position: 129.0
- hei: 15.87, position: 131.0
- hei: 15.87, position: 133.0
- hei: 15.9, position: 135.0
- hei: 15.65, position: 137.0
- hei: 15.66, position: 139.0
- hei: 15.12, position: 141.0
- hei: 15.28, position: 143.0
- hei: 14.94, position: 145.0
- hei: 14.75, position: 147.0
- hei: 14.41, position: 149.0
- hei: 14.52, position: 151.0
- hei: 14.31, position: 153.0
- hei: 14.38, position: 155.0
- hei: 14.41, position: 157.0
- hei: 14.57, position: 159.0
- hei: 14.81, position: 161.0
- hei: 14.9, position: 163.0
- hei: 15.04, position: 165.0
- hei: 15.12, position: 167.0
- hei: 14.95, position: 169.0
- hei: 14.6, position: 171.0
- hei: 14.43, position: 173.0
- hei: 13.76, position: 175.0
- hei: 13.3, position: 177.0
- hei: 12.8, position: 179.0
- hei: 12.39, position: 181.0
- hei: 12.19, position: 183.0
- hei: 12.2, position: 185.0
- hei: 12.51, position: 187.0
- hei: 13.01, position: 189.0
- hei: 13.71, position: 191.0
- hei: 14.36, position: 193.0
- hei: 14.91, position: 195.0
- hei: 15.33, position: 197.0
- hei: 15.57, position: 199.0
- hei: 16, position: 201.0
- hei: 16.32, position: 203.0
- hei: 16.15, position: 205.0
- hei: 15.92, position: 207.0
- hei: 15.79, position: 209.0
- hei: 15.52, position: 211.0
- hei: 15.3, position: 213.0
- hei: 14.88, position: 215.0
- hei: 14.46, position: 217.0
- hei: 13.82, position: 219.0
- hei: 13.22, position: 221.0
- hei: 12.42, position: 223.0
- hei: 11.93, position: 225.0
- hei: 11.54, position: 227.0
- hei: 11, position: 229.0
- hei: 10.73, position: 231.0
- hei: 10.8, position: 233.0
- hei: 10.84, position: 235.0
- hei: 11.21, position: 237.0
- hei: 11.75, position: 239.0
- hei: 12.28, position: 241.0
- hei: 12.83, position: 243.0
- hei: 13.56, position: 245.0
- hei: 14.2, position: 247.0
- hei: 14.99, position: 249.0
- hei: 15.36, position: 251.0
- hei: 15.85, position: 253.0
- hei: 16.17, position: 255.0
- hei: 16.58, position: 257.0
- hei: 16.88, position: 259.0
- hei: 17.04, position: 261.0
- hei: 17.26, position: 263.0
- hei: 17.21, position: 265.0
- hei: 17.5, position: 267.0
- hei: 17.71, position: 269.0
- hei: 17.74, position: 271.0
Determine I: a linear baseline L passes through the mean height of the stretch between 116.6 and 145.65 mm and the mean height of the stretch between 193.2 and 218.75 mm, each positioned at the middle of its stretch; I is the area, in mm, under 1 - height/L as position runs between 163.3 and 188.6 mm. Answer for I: 3.0 mm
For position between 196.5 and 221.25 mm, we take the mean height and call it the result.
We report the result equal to 15.3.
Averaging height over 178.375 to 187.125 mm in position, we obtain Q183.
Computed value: 12.4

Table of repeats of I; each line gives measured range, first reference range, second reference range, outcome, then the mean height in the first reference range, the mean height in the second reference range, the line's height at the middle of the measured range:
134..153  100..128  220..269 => 0.0 mm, 15.4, 14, 15.1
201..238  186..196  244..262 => 2.6 mm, 13.7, 15.6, 14.6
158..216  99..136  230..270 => 2.0 mm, 15.5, 14.5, 15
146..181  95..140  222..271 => 1.6 mm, 15.6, 14.1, 15.1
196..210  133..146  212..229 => -2.1 mm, 15.5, 13.3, 13.8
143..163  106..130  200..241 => 0.1 mm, 15.3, 13.5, 14.7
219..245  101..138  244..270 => 6.8 mm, 15.5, 16.2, 16.1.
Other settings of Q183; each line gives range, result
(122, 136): 15.7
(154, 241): 13.8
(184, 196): 13.5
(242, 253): 14.3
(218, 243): 11.8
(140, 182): 14.4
